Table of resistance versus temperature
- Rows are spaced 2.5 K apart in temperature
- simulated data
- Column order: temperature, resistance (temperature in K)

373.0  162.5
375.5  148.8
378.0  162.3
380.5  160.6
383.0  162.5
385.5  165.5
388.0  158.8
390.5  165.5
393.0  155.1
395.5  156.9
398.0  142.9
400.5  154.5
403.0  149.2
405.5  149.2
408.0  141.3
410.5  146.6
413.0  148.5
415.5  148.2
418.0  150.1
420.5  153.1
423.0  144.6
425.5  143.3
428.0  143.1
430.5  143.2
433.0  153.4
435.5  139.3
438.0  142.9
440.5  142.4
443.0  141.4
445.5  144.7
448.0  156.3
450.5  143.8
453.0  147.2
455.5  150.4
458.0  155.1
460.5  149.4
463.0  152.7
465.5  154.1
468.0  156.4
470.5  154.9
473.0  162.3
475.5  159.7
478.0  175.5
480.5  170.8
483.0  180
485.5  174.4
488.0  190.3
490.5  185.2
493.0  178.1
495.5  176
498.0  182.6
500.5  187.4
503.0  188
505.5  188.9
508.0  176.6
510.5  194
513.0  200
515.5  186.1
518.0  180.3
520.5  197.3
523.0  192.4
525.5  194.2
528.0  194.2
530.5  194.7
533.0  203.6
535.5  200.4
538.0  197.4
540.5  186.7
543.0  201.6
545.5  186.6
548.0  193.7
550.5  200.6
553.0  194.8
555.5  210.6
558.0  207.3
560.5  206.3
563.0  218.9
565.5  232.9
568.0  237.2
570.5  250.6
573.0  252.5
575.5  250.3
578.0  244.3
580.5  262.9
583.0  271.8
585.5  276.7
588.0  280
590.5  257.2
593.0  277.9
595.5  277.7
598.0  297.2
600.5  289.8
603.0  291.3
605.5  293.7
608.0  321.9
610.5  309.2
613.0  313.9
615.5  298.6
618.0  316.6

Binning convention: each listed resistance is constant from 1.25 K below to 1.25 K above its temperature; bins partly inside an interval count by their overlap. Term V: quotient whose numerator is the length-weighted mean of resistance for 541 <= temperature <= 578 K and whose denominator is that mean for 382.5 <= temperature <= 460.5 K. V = 1.5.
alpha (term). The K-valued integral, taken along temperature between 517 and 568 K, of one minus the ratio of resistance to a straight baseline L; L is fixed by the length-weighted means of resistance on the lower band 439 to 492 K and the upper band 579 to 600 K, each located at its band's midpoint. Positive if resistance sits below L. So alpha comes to 6.7 K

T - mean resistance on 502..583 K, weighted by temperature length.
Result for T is 208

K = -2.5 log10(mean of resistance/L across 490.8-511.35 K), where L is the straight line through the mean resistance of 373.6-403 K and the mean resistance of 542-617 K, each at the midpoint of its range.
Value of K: 0.167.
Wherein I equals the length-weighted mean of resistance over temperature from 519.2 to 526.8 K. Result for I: 195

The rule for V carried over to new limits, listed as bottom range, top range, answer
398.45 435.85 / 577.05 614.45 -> 1.93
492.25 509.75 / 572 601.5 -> 1.47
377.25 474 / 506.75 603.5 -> 1.49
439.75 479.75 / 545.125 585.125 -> 1.49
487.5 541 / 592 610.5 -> 1.55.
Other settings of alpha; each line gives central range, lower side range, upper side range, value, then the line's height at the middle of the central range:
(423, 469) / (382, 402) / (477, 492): 6.14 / 170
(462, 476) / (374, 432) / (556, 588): 2.32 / 188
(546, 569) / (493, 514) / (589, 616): 3.24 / 244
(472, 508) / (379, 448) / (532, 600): 2.49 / 192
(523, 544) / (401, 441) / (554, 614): 2.84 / 227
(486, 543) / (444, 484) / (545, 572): -0.85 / 187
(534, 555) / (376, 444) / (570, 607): 4.02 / 242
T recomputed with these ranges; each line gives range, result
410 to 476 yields 149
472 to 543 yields 186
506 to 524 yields 189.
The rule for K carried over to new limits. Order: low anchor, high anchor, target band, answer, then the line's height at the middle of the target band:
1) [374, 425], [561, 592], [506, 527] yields 0.15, 218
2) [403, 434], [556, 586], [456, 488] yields 0.11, 180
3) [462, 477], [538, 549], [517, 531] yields -0.05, 183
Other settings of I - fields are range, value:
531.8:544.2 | 198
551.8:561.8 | 205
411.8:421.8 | 150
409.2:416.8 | 148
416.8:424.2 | 149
